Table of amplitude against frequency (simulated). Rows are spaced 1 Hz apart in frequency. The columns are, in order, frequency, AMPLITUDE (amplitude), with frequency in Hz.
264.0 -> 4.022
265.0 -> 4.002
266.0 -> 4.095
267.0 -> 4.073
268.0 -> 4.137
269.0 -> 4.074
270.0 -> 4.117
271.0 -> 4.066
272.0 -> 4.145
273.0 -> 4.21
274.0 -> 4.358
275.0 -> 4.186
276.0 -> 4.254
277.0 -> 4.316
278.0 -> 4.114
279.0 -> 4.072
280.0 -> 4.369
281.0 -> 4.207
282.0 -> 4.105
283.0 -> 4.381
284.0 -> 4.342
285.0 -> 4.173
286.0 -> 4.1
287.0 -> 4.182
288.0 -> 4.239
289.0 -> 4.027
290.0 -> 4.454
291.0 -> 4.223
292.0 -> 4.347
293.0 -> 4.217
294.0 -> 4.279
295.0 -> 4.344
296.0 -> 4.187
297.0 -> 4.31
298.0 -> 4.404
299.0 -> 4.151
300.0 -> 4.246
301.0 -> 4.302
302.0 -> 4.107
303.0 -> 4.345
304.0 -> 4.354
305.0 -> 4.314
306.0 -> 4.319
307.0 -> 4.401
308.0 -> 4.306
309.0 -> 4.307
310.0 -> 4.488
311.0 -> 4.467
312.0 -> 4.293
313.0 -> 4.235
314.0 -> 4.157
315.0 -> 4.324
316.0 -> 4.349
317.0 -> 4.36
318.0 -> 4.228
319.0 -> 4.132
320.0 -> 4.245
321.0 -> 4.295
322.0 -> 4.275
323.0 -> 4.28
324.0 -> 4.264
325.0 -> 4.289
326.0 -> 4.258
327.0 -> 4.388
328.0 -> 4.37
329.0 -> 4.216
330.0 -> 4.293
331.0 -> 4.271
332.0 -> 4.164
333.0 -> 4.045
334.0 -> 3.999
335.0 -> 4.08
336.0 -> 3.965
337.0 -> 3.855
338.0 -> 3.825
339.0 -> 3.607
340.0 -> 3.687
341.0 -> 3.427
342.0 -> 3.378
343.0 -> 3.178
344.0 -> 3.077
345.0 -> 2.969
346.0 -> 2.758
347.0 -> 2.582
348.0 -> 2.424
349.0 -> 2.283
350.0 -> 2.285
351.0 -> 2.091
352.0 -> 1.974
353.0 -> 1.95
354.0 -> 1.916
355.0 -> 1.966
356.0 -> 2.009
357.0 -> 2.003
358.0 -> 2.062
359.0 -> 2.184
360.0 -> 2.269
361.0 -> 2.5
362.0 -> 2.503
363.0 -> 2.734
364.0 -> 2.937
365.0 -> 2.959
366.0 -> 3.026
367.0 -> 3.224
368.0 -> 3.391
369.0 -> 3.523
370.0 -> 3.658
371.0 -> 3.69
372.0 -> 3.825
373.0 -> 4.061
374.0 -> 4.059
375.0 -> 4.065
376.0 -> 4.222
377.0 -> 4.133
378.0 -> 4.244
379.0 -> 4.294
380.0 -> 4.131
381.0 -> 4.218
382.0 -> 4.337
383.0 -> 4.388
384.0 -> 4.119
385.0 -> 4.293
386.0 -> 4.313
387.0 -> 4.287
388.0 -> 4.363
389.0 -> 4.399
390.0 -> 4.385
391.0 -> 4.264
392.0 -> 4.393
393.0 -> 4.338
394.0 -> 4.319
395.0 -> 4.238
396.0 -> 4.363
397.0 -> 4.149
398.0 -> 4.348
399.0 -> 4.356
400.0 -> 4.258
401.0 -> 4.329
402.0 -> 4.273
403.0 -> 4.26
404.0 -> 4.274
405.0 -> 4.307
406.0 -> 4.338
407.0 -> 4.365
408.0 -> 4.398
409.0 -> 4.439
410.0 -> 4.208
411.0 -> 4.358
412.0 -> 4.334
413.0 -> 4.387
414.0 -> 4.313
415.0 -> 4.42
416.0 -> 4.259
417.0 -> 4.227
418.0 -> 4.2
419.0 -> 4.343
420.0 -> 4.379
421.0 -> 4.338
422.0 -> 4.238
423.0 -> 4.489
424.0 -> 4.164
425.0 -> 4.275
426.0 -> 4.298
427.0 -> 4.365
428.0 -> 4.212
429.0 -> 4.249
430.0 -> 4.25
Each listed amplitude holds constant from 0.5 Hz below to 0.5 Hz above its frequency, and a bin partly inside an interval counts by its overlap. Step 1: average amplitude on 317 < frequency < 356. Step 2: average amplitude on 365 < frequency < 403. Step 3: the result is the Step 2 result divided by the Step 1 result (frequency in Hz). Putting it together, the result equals 1.17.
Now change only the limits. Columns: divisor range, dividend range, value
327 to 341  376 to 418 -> 1.07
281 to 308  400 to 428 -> 1.01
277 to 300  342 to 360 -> 0.56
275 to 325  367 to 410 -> 0.98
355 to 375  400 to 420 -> 1.45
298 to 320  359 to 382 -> 0.82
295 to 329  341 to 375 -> 0.65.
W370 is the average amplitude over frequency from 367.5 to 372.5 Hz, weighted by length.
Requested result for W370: 3.62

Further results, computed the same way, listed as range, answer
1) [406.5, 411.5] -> 4.35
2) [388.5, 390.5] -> 4.39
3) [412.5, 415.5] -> 4.37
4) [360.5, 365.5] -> 2.73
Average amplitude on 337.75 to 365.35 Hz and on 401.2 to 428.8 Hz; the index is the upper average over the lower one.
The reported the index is 1.65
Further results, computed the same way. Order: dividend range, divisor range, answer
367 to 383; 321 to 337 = 0.95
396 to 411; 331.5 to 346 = 1.19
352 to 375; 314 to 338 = 0.68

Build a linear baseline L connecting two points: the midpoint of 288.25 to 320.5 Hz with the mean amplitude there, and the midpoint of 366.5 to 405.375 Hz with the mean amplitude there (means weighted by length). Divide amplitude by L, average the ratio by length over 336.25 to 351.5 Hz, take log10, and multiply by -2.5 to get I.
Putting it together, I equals 0.356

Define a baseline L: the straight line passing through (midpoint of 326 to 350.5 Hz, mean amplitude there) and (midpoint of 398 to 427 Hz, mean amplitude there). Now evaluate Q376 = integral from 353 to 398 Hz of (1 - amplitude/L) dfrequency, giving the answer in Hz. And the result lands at 4.2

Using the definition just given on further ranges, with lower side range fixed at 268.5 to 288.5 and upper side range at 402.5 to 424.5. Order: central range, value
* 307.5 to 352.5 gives 4.8 Hz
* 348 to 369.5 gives 9.1 Hz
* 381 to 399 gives 0.0 Hz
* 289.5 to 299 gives -0.2 Hz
